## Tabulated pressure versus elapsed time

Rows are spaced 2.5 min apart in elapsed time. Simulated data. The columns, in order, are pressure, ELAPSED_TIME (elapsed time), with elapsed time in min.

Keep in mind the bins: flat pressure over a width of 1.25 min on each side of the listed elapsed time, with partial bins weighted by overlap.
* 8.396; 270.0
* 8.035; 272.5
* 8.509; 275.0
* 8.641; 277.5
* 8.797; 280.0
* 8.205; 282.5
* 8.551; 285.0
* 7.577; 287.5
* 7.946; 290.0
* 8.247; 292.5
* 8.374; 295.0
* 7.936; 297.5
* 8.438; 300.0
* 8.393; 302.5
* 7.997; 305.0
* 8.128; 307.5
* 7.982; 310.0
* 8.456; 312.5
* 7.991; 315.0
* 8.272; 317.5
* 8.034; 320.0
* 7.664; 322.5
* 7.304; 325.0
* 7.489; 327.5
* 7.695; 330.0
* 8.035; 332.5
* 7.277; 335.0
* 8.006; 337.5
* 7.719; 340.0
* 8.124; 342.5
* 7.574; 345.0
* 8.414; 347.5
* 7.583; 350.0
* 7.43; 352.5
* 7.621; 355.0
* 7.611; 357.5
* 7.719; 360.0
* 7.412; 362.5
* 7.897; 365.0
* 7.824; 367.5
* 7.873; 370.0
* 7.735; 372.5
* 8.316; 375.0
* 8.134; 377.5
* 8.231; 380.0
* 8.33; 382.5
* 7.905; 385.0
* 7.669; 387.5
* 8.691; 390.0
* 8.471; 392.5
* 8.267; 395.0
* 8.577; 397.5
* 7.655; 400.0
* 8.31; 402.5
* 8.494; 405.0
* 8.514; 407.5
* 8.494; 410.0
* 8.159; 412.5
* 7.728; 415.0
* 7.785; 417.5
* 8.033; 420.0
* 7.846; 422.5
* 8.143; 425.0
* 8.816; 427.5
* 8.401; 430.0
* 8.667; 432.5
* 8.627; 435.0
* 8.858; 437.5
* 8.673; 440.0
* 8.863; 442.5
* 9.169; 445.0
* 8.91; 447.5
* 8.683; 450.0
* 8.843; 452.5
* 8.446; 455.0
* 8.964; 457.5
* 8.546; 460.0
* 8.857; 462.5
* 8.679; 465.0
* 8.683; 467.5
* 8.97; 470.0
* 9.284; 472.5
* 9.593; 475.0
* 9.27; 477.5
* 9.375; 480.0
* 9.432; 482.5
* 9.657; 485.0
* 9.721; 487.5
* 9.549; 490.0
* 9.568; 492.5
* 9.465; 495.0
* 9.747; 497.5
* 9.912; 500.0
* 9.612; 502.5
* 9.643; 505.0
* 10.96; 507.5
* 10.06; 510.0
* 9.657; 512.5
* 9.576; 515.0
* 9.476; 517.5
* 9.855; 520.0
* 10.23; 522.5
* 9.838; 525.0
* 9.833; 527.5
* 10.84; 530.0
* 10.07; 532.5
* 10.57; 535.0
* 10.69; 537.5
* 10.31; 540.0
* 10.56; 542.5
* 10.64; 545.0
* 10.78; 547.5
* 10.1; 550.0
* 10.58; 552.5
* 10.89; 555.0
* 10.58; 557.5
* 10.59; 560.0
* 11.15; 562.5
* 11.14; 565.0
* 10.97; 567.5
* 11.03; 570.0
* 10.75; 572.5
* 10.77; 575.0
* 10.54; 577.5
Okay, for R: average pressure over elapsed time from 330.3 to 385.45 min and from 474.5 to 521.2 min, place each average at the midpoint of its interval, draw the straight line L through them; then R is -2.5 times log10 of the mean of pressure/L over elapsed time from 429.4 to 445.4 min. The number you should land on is 0.02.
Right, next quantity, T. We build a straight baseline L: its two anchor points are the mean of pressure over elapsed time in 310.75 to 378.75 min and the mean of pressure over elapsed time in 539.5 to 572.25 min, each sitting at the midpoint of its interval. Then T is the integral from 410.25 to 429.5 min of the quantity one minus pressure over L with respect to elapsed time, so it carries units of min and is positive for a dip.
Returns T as 1.6 min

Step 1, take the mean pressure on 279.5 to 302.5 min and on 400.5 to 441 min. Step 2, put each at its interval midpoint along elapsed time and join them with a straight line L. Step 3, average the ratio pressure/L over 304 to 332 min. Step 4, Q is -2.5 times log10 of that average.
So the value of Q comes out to 0.044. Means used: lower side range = 8.22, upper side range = 8.33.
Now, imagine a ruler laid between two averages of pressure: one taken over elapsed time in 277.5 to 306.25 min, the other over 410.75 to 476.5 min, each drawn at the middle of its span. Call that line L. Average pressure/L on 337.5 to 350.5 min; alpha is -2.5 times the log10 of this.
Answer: 0.06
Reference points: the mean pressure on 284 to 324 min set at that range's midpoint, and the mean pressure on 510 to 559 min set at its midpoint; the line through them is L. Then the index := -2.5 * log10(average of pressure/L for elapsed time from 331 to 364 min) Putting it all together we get 0.11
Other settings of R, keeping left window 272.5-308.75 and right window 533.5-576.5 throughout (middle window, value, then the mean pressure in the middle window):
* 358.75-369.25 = 0.16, 7.72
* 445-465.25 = 0.12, 8.77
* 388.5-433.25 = 0.14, 8.27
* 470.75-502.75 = 0.06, 9.54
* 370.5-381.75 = 0.12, 8.1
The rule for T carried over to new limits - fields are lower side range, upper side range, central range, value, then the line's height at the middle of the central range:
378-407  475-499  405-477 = 2.3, 8.91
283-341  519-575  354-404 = 4.0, 8.72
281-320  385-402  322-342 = 1.3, 8.18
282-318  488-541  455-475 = 1.4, 9.55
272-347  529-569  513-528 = 0.8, 10.3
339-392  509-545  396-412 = 0.2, 8.44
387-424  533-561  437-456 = 0.1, 8.88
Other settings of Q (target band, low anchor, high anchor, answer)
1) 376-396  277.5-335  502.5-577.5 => 0.083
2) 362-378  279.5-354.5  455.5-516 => 0.072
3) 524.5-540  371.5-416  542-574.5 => 0.003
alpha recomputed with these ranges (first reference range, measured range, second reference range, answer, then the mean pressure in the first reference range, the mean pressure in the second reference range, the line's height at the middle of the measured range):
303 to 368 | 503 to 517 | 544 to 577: 0.02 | 7.82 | 10.8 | 10.1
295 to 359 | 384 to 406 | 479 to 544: 0.05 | 7.9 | 9.94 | 8.65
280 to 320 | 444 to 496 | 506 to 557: 0.07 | 8.18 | 10.3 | 9.72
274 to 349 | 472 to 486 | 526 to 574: 0.05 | 8.06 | 10.6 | 9.87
